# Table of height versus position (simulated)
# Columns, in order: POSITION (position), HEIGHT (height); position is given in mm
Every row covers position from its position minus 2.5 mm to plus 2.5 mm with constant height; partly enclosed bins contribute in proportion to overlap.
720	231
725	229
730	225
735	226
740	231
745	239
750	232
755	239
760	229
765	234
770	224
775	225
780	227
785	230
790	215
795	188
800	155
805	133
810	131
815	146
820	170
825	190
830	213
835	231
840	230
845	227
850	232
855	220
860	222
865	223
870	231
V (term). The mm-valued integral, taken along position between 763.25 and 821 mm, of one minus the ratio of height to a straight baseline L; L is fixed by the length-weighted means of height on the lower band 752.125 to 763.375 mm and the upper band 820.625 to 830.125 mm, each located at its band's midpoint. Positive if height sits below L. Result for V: 6.6 mm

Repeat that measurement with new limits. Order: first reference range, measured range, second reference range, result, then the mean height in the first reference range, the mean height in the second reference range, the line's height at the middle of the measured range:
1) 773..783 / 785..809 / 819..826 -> 3.65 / 226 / 180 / 207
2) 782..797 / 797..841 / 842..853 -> 9.03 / 212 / 229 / 221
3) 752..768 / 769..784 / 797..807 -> -2.03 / 234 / 147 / 199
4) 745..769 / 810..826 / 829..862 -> 4.72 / 233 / 226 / 228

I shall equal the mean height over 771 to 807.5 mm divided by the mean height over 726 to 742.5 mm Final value 0.9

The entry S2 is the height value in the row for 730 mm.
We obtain 225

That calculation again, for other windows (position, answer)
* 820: 170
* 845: 227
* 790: 215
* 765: 234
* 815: 146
